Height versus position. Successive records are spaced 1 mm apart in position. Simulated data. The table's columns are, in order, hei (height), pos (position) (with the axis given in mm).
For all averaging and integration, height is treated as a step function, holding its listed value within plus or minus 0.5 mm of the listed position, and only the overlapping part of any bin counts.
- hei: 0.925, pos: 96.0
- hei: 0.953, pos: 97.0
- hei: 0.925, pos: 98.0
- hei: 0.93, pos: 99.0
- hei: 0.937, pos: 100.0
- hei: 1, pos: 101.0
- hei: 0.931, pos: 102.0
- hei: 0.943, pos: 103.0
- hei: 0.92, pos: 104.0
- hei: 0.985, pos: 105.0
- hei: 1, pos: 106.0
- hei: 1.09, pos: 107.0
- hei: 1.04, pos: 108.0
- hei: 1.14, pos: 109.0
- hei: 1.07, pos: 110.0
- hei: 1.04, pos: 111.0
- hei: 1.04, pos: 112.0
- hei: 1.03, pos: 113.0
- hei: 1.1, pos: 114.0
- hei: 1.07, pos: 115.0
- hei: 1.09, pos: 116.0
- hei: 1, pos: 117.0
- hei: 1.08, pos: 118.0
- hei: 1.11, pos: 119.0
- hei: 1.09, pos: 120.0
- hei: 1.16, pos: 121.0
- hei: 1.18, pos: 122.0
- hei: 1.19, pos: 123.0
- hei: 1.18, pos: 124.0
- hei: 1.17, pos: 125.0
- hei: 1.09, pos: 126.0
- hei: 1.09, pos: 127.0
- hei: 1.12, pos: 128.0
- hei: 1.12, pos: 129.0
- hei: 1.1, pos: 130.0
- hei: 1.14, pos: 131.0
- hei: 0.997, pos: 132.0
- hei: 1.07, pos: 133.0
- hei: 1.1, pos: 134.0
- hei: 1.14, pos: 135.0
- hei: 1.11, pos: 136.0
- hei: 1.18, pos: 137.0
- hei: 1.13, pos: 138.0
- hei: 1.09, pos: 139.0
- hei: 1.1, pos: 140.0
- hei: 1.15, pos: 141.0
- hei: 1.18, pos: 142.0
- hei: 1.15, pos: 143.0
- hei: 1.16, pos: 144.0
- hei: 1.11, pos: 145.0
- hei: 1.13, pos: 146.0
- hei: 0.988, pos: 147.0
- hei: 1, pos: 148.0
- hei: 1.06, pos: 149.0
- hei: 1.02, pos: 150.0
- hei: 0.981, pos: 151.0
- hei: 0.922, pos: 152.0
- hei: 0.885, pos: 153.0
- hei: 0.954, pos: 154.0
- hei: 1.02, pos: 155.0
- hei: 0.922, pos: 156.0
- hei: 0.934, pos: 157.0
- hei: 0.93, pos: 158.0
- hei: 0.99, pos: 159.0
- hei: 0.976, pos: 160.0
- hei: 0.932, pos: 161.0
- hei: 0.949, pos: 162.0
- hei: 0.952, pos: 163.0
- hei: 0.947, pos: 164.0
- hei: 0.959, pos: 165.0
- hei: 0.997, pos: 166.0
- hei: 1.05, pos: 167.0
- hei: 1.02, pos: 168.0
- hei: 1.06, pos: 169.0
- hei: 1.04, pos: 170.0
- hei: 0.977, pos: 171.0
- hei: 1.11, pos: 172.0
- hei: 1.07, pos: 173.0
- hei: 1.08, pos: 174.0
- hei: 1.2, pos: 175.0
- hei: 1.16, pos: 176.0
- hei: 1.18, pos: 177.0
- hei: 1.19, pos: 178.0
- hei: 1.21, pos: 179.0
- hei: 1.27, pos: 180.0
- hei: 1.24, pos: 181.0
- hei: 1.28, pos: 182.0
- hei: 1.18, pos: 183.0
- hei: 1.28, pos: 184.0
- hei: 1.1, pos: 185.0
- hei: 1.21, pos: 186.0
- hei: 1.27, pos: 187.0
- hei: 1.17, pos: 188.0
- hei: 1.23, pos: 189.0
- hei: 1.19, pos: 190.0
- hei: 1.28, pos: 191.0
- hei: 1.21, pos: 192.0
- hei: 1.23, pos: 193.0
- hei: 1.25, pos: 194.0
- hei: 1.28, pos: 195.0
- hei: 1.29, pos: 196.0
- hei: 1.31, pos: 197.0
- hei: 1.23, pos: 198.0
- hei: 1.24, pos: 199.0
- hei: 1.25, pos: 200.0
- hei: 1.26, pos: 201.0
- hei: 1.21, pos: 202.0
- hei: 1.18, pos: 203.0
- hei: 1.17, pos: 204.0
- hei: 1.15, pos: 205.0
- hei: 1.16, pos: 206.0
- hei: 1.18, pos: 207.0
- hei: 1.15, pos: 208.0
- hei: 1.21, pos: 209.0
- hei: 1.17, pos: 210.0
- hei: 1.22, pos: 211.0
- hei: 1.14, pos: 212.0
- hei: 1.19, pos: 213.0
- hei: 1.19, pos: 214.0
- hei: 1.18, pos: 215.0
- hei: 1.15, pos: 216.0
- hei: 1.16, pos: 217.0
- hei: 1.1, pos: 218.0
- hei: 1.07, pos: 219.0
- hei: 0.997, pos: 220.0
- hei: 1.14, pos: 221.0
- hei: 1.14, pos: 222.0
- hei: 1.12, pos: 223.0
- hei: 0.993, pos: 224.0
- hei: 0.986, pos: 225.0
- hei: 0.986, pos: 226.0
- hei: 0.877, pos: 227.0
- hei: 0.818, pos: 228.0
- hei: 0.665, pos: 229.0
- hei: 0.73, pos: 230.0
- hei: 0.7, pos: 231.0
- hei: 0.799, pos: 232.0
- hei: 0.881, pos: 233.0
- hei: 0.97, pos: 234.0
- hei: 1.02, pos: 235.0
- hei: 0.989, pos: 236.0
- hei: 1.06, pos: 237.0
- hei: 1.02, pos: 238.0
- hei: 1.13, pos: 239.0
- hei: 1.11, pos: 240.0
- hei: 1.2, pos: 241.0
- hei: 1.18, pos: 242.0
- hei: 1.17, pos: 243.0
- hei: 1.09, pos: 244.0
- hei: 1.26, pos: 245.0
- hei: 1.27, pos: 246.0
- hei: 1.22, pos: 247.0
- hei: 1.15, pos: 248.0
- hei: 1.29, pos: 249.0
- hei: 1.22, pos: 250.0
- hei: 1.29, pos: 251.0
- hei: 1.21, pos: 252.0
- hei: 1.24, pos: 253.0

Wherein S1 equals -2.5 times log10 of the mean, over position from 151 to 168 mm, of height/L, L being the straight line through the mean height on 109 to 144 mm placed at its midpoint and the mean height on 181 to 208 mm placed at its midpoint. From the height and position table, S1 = 0.209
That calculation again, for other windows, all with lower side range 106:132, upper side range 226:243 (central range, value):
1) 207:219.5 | -0.18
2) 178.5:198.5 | -0.22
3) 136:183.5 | -0.02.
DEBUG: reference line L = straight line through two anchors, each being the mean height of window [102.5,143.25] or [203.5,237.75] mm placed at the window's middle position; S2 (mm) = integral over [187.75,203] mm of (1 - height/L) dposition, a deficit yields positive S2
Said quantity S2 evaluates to -2.7 mm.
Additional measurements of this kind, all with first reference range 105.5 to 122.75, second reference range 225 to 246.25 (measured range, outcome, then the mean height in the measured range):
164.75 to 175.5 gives -0.14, 1.05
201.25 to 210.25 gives -1.45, 1.18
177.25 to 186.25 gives -1.62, 1.22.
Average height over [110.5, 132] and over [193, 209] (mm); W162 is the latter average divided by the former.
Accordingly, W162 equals 1.1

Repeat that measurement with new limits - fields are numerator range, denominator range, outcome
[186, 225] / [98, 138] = 1.11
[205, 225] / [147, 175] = 1.14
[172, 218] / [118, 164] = 1.13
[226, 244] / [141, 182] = 0.92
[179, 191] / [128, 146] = 1.09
